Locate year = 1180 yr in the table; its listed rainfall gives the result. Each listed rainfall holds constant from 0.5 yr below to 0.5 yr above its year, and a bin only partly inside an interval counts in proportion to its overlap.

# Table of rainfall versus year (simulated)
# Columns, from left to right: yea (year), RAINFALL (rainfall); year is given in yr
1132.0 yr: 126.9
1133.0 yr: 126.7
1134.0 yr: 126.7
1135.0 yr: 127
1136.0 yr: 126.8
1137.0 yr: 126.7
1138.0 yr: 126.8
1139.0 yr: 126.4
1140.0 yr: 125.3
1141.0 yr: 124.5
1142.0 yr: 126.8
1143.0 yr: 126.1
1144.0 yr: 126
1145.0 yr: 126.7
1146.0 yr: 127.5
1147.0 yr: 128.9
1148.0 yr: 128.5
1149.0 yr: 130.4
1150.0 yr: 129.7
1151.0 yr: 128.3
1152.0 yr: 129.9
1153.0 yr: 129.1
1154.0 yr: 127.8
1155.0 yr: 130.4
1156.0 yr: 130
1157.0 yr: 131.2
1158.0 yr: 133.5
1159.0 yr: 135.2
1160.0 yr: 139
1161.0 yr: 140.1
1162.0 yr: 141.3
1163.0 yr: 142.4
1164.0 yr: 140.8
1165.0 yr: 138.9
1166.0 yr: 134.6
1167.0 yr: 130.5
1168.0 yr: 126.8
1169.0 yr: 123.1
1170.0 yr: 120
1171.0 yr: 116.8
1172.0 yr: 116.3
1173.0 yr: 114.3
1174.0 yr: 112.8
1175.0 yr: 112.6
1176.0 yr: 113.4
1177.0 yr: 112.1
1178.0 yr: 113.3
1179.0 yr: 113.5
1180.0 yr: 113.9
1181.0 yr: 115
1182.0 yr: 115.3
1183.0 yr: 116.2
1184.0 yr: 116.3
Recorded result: 113.9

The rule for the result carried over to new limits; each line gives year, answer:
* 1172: 116.3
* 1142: 126.8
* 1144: 126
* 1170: 120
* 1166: 134.6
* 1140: 125.3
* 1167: 130.5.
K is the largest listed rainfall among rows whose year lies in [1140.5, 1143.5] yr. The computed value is 126.8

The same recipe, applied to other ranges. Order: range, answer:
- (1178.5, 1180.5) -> 113.9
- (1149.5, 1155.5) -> 130.4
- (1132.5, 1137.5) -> 127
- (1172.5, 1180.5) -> 114.3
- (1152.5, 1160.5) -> 139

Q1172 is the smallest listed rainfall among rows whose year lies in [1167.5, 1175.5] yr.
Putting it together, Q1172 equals 112.6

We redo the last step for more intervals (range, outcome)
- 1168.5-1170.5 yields 120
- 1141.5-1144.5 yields 126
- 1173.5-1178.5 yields 112.1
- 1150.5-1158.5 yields 127.8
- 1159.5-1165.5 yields 138.9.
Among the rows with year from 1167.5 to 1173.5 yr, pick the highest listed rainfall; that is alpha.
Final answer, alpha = 126.8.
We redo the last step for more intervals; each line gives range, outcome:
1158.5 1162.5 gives 141.3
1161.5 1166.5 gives 142.4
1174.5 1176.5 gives 113.4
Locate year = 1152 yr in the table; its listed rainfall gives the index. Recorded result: 129.9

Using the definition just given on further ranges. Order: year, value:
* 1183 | 116.2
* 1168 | 126.8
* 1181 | 115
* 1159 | 135.2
